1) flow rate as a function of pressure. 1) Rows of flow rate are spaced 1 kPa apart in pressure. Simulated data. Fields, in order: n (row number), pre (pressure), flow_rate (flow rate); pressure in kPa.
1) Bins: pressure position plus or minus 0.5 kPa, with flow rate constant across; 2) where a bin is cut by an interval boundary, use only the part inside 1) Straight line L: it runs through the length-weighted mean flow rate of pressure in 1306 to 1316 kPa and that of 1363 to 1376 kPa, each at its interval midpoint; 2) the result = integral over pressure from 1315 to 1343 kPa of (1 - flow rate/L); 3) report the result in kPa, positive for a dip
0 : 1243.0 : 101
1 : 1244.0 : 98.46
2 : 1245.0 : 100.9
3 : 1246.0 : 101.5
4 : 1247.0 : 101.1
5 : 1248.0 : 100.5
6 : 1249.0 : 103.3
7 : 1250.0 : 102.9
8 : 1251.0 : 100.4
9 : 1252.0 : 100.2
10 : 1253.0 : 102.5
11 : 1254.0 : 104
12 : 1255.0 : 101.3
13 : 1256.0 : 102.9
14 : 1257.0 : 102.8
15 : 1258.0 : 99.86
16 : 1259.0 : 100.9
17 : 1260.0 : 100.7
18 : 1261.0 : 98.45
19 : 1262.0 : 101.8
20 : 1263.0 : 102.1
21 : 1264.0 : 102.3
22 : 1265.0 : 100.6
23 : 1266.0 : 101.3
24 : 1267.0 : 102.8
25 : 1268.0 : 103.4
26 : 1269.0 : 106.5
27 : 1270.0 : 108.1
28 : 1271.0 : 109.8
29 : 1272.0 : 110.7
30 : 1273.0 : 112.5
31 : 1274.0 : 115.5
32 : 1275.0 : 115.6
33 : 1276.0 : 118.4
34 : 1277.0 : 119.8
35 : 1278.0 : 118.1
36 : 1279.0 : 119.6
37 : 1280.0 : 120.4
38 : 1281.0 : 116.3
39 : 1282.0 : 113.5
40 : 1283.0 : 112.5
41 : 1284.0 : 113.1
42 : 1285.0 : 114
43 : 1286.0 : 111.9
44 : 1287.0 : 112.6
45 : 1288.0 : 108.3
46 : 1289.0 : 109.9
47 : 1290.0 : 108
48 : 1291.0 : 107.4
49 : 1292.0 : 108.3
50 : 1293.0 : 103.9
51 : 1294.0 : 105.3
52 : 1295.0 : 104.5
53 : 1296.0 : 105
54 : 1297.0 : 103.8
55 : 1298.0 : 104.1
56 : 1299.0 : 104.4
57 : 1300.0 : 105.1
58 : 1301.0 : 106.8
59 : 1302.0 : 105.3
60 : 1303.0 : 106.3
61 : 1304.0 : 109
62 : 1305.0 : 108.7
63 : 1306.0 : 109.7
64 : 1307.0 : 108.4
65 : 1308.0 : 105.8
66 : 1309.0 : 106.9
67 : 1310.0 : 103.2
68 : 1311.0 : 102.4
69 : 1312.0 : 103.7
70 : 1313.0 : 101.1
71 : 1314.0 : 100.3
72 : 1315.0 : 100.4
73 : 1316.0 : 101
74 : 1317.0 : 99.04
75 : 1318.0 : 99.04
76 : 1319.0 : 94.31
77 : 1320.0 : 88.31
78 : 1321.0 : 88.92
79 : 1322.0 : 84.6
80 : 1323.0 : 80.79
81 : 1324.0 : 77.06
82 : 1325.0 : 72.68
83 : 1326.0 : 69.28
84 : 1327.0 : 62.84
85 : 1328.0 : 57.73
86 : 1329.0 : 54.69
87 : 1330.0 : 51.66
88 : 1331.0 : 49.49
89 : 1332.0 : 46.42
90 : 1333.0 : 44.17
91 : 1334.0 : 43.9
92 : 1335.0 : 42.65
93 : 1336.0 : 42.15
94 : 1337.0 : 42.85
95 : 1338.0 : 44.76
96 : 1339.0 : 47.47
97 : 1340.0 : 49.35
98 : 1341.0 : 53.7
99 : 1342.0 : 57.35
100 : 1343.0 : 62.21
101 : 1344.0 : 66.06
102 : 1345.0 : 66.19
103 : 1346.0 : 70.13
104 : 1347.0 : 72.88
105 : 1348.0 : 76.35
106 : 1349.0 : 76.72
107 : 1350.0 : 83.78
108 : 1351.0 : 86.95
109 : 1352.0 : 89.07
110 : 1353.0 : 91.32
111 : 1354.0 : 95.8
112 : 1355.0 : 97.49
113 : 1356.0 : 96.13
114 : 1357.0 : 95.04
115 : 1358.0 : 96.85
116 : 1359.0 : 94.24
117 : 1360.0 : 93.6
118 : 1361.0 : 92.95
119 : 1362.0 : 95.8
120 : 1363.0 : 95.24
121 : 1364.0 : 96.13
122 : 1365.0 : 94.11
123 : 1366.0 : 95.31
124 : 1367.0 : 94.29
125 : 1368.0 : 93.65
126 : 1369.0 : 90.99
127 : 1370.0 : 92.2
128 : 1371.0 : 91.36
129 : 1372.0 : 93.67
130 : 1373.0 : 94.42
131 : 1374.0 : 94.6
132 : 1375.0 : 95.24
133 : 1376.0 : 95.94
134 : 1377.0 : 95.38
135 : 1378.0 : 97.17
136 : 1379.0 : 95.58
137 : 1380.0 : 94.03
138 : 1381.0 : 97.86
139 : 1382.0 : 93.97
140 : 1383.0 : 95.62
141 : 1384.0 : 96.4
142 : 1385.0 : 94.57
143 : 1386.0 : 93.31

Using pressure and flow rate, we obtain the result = 9.92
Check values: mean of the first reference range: 104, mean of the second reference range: 94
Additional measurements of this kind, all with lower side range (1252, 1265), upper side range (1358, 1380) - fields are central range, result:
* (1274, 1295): -2.7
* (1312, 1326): 1.0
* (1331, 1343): 6.1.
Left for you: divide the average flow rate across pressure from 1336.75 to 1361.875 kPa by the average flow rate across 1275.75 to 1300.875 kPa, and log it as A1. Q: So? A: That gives 0.69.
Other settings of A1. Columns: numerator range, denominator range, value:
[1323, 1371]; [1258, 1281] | 0.68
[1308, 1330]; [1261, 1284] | 0.79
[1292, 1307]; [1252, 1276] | 1.01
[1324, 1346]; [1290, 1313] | 0.52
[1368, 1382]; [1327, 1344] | 1.88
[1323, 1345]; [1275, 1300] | 0.50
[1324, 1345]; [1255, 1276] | 0.51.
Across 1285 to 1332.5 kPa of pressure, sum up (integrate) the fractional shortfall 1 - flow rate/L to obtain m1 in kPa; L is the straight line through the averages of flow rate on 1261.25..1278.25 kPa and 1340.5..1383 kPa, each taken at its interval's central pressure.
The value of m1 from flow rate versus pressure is 2.5 kPa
